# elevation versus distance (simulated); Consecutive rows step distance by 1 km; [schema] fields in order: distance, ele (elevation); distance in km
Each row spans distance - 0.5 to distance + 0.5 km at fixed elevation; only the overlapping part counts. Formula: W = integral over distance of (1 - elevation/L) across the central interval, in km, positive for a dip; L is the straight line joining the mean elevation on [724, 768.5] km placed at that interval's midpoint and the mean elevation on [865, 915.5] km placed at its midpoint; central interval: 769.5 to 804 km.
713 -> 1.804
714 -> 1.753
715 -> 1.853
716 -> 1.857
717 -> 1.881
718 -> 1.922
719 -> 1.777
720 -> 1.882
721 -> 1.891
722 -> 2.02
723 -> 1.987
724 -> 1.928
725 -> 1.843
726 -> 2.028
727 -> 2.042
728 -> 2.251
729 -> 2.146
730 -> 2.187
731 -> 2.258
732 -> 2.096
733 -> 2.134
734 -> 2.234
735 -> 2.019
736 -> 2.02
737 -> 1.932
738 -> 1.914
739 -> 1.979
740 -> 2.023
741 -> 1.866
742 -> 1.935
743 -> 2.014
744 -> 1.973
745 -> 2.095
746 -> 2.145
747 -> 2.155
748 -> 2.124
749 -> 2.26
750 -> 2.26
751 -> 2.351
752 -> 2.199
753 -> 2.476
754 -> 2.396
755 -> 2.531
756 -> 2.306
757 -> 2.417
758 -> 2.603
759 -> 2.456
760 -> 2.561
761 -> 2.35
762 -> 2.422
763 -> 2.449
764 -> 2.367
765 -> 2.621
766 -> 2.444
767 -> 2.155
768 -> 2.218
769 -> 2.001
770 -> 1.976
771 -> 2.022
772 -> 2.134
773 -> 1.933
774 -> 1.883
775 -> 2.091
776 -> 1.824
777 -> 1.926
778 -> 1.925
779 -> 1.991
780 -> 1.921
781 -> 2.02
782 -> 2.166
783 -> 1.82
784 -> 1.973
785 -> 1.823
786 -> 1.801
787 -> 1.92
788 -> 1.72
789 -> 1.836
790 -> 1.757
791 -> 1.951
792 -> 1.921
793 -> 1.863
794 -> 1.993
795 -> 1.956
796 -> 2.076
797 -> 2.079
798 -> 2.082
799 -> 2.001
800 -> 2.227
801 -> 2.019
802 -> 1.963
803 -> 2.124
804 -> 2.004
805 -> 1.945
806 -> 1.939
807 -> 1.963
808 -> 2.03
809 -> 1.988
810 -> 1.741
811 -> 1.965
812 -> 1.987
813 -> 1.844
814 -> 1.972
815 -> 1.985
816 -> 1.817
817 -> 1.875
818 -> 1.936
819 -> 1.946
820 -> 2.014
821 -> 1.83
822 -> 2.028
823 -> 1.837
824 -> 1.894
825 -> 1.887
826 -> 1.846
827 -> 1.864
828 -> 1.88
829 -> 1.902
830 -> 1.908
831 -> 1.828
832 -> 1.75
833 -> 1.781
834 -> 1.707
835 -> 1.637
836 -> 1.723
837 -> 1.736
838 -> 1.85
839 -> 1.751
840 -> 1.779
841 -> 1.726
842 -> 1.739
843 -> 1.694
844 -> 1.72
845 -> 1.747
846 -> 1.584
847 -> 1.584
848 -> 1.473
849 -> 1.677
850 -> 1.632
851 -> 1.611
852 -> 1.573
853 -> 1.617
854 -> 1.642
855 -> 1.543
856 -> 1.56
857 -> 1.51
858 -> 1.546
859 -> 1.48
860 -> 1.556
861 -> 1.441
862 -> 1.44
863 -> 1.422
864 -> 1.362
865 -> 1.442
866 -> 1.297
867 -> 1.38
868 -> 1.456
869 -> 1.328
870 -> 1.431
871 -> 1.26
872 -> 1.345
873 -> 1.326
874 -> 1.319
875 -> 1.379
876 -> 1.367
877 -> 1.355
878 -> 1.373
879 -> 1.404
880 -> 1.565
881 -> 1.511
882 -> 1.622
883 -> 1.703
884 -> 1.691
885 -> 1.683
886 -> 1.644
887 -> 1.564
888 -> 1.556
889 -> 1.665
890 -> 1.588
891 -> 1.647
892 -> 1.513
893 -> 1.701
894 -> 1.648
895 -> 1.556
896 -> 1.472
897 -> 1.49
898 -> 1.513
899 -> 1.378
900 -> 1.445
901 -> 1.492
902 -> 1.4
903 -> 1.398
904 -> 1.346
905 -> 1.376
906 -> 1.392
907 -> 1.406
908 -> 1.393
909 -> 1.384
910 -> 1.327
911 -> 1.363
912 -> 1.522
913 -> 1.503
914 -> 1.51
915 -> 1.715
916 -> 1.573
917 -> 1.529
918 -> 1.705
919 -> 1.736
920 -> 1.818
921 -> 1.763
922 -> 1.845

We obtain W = 0.6 km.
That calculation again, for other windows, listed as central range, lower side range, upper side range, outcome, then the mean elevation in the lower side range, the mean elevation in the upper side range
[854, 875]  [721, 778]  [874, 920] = 2.9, 2.16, 1.51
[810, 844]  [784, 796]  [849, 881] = -3.5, 1.88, 1.45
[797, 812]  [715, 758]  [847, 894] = -1.7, 2.09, 1.51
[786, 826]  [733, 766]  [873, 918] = 0.1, 2.23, 1.5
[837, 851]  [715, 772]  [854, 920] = 0.0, 2.15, 1.49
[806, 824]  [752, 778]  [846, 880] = -0.7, 2.25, 1.46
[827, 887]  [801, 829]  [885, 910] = 4.7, 1.93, 1.5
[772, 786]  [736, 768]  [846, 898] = 0.9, 2.25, 1.51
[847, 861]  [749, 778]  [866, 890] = 0.6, 2.26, 1.47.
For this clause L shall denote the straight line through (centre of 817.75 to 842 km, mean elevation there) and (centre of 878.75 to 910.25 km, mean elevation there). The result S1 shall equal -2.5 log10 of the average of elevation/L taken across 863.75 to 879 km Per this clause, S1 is 0.194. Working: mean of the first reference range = 1.83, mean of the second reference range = 1.52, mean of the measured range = 1.36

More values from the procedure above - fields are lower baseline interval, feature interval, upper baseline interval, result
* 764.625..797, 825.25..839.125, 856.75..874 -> -0.10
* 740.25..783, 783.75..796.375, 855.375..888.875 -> 0.06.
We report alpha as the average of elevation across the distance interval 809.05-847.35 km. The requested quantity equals 1.83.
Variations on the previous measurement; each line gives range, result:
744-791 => 2.14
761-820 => 2.01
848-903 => 1.5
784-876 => 1.75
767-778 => 2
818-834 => 1.88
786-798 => 1.92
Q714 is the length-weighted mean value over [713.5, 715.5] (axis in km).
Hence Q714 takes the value 1.8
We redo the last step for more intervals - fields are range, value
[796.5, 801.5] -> 2.08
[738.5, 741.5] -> 1.96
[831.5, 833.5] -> 1.77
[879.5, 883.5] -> 1.6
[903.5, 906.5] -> 1.37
